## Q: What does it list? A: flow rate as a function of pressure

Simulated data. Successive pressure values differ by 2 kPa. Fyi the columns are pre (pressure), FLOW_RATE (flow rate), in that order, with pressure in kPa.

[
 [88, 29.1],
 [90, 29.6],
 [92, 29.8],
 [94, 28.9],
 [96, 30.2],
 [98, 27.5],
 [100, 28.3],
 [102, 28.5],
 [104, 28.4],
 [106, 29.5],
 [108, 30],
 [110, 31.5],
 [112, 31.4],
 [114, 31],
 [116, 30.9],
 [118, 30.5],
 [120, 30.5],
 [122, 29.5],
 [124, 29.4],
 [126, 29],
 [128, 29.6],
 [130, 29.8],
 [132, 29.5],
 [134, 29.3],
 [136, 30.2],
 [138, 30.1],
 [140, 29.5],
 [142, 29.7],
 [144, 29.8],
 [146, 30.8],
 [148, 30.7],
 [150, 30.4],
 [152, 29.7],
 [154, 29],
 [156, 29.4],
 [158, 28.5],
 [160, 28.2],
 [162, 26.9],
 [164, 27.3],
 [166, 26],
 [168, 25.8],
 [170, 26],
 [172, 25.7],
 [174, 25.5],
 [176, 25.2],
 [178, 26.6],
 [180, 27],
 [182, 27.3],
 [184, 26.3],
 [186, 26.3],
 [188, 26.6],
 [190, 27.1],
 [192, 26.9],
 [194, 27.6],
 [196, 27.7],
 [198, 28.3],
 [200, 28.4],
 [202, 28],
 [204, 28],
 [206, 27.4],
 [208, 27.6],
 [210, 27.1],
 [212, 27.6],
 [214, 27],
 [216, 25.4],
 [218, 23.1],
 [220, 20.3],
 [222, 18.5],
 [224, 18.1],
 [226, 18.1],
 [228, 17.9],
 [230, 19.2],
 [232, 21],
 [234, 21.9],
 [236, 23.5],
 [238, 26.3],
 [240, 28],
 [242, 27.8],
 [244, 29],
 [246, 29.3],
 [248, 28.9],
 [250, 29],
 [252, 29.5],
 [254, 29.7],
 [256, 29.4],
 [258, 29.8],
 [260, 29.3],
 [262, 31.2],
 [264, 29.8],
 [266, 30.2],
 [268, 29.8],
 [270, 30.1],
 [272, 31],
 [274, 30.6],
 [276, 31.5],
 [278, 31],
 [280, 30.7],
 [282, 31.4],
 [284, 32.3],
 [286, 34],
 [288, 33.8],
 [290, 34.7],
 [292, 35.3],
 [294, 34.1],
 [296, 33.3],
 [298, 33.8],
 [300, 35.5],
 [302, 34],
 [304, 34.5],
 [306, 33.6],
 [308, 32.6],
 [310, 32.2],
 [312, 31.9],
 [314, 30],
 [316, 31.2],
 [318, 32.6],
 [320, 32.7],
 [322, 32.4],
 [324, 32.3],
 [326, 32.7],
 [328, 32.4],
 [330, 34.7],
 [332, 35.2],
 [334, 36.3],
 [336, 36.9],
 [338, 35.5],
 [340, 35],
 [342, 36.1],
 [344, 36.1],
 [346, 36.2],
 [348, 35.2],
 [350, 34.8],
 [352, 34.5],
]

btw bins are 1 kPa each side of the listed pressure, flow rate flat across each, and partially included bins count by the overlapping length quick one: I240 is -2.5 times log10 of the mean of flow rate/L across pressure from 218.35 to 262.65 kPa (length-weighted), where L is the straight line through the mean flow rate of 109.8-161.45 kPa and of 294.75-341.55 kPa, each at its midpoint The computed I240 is 0.26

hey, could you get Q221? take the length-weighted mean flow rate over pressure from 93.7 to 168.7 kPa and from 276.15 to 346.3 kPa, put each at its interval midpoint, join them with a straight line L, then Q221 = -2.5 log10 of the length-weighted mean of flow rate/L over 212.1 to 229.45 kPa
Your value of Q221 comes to 0.421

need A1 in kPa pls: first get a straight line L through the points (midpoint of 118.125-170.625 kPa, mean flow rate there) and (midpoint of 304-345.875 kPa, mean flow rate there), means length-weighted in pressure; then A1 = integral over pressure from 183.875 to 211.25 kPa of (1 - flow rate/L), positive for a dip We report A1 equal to 2.7 kPa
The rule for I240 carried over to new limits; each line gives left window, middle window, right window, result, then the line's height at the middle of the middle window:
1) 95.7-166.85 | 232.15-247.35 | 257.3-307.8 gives 0.19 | 31.4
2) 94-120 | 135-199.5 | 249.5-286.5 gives 0.08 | 30.1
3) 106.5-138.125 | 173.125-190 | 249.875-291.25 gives 0.16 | 30.5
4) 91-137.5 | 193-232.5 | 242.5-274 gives 0.22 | 29.7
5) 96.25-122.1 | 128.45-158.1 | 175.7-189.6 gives -0.06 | 28.3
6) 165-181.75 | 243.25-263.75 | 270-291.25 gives 0.04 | 30.5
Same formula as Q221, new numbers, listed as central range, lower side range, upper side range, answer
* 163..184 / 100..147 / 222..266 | 0.080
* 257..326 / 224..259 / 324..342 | -0.057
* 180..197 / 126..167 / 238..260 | 0.082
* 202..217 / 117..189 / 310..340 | 0.106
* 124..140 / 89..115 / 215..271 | -0.031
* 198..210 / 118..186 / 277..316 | 0.084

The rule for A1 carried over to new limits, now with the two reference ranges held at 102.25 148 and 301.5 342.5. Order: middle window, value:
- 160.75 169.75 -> 1.23 kPa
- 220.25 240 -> 6.82 kPa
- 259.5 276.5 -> 1.13 kPa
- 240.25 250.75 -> 1.11 kPa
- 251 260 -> 0.77 kPa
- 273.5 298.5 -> 0.04 kPa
